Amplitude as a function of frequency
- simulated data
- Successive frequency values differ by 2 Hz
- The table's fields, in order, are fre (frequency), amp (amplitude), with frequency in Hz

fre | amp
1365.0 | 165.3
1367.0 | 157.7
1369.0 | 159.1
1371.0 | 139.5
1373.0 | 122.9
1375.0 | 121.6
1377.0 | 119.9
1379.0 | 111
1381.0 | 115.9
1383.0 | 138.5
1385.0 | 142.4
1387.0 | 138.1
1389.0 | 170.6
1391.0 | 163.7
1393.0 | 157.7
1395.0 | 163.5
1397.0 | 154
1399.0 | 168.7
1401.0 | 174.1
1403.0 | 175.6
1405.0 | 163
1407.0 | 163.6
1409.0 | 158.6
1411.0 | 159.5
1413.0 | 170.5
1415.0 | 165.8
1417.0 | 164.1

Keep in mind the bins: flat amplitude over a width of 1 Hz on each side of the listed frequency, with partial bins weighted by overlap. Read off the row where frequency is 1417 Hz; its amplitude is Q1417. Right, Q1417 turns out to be 164.1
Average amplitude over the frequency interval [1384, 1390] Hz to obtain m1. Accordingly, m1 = 150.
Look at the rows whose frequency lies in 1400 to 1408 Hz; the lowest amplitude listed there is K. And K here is 163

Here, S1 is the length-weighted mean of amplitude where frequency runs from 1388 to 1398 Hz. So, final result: 162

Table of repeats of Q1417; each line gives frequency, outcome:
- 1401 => 174.1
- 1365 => 165.3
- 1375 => 121.6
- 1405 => 163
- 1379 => 111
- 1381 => 115.9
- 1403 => 175.6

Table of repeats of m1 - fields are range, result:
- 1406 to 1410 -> 161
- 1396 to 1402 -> 166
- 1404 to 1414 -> 163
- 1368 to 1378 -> 133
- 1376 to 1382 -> 116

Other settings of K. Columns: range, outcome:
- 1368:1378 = 119.9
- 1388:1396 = 157.7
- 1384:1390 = 138.1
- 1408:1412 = 158.6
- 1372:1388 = 111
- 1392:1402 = 154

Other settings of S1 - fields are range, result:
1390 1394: 161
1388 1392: 167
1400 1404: 175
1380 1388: 134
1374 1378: 121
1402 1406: 169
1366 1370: 158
